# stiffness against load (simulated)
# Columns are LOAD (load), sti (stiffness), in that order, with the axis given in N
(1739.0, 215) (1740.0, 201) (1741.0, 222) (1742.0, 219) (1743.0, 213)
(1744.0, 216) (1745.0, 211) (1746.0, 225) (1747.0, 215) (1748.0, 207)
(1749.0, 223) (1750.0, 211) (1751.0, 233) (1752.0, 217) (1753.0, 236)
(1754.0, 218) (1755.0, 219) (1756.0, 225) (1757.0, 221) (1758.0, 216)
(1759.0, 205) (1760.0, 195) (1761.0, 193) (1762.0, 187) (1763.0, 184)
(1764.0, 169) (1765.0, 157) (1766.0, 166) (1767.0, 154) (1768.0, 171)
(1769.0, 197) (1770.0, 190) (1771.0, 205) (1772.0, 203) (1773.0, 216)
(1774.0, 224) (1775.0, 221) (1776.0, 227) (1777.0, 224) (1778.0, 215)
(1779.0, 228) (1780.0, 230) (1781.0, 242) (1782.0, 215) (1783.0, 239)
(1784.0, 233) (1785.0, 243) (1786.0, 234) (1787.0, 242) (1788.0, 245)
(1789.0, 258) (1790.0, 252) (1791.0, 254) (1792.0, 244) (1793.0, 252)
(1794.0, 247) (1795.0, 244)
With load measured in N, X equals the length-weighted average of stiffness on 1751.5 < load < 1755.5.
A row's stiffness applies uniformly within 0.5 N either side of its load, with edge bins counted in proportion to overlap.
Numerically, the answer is 222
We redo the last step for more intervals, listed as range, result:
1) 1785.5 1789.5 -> 245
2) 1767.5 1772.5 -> 193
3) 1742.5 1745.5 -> 213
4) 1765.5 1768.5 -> 164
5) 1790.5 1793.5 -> 250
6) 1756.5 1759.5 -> 214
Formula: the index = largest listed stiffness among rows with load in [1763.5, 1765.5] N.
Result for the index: 169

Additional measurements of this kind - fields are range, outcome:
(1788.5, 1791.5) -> 258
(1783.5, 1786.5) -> 243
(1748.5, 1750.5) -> 223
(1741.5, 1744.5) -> 219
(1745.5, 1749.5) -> 225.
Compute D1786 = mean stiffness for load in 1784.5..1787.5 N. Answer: 240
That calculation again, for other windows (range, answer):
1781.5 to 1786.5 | 233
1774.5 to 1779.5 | 223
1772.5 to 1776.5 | 222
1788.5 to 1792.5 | 252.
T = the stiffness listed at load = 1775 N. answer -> 221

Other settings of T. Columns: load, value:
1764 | 169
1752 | 217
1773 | 216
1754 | 218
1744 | 216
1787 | 242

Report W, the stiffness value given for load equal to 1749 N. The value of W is 223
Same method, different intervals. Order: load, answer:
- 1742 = 219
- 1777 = 224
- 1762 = 187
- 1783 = 239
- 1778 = 215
